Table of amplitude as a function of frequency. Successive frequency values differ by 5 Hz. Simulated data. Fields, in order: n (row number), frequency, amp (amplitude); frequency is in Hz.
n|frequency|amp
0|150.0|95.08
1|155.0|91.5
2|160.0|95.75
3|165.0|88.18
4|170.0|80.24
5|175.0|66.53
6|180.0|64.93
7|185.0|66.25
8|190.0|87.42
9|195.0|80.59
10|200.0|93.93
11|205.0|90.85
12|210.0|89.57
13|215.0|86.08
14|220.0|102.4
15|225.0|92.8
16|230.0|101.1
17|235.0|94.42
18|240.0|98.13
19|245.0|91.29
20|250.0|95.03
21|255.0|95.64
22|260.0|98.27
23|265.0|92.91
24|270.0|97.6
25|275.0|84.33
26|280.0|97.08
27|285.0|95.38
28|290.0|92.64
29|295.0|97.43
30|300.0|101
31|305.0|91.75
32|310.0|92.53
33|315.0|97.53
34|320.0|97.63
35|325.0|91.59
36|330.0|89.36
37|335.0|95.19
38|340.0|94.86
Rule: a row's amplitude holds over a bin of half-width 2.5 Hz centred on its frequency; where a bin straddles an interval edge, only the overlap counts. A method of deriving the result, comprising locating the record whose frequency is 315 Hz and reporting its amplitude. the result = 97.53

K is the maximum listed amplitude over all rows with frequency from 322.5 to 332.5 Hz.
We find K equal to 91.59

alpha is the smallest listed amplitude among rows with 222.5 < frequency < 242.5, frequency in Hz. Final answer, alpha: 92.8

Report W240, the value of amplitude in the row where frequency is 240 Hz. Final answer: 98.13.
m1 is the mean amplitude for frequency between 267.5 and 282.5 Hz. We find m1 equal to 93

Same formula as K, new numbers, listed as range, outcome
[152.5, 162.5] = 95.75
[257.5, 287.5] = 98.27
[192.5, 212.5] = 93.93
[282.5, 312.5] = 101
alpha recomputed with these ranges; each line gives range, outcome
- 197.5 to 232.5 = 86.08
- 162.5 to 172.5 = 80.24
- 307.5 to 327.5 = 91.59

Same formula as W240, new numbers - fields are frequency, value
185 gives 66.25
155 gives 91.5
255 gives 95.64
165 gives 88.18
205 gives 90.85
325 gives 91.59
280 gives 97.08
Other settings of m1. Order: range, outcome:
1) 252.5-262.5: 97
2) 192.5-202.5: 87.3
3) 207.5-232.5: 94.4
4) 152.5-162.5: 93.6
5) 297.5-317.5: 95.7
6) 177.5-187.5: 65.6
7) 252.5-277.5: 93.8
